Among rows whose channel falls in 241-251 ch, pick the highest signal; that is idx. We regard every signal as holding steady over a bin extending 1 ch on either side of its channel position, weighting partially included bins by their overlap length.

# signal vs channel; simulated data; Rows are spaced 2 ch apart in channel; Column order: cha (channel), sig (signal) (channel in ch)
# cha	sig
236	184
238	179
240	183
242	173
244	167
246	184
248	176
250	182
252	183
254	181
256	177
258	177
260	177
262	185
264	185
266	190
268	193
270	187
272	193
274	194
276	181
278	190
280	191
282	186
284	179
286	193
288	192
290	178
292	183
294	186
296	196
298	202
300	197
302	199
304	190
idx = 184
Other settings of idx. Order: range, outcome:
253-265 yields 185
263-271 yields 193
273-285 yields 194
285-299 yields 202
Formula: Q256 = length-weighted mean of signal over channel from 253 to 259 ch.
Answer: 178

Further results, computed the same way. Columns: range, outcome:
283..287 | 186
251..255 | 182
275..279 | 186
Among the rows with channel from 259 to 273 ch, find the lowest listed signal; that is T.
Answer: 177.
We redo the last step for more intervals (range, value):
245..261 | 176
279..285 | 179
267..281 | 181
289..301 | 178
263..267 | 185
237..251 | 167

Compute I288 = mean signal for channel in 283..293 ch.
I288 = 185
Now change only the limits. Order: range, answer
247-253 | 180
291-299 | 192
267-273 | 191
